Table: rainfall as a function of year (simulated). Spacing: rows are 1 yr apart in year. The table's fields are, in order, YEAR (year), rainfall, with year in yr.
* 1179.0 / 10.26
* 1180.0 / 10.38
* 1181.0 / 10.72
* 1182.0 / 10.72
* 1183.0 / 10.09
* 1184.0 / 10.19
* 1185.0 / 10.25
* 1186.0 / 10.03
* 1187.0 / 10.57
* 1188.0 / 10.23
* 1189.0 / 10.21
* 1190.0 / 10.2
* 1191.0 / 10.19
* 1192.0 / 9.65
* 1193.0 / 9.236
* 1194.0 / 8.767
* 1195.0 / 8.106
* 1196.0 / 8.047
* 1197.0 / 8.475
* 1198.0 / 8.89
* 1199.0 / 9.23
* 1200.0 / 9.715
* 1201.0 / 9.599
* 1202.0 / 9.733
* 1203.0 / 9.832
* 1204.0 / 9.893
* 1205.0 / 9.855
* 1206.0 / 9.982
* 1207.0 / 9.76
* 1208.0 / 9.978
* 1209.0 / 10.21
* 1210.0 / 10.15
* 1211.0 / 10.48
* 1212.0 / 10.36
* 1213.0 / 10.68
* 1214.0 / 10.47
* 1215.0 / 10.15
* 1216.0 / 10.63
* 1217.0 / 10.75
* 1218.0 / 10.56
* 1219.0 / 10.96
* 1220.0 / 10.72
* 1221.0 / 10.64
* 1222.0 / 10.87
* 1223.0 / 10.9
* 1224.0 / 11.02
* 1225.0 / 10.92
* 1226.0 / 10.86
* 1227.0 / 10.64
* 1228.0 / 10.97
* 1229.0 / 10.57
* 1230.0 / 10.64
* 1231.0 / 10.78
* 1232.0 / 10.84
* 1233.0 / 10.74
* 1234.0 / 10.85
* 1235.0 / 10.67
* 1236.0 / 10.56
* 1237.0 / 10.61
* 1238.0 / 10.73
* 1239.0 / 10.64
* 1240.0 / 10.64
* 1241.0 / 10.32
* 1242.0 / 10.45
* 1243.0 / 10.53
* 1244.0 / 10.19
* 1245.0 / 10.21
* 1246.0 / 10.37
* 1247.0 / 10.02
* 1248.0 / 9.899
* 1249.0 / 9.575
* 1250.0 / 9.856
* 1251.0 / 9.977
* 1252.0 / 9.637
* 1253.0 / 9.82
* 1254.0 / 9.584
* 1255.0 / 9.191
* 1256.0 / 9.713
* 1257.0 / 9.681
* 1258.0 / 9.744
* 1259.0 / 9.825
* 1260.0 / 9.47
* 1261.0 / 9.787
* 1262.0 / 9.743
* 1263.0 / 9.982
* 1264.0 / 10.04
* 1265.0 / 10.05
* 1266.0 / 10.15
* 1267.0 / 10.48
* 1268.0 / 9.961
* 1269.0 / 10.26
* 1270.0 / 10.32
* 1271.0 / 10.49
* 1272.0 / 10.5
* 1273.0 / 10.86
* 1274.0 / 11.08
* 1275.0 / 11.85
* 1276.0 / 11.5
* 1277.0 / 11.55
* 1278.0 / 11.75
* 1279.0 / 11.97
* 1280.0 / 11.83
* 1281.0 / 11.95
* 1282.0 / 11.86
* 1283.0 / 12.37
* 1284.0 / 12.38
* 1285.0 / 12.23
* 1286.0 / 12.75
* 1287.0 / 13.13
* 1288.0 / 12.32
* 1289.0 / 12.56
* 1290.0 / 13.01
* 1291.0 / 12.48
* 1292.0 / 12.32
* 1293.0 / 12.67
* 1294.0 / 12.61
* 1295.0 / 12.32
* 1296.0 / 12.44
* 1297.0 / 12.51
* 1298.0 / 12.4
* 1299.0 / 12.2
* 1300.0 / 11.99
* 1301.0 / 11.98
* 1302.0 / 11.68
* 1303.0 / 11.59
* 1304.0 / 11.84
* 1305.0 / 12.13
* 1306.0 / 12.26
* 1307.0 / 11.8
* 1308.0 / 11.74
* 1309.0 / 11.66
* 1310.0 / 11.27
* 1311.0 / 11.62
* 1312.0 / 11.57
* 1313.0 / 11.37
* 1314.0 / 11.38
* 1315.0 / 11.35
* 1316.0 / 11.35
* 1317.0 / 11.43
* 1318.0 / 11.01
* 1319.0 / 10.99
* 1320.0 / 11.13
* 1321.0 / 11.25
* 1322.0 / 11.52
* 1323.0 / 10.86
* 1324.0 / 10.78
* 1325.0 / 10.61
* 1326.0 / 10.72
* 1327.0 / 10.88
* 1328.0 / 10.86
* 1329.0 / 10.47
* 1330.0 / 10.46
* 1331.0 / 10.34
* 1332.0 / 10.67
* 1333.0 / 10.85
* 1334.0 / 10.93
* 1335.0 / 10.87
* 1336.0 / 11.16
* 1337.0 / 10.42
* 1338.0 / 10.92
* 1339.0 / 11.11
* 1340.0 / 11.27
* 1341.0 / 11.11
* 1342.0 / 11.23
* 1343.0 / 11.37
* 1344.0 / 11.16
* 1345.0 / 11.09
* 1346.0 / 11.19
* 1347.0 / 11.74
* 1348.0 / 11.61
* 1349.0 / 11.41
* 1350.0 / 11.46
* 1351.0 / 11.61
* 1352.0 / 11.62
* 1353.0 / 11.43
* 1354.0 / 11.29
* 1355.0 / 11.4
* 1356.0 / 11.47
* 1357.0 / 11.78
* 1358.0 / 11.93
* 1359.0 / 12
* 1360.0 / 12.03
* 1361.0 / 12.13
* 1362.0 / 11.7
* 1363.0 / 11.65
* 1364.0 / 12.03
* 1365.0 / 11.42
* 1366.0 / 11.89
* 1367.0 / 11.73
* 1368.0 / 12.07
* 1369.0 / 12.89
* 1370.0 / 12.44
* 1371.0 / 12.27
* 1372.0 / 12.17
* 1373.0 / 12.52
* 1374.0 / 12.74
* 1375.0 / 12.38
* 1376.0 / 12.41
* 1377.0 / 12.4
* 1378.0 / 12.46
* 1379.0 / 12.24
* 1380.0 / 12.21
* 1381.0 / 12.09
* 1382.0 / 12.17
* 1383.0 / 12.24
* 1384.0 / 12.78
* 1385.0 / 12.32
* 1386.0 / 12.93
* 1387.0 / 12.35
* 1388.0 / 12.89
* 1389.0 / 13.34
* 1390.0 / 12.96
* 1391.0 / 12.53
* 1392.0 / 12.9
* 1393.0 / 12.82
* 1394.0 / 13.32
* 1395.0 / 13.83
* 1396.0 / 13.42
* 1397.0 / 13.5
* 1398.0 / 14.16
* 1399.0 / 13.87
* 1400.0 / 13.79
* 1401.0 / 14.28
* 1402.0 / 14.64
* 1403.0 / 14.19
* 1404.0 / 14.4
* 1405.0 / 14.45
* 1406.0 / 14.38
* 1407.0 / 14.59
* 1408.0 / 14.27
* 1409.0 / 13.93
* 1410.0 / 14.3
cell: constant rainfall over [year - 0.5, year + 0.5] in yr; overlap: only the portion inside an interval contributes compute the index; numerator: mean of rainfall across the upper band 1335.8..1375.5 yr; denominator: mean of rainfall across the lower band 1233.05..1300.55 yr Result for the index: 1.1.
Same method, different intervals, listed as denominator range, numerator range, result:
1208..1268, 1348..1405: 1.21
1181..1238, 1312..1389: 1.14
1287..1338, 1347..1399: 1.07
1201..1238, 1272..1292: 1.15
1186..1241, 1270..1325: 1.15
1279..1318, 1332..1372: 0.96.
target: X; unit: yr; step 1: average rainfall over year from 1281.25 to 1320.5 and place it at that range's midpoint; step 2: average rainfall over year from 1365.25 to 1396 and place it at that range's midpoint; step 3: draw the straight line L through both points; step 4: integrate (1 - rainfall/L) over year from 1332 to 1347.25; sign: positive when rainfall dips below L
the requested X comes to 1.48 yr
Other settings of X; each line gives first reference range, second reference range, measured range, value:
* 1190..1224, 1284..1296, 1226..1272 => 4.2 yr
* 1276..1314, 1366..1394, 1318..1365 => 4.1 yr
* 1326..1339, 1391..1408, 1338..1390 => 1.1 yr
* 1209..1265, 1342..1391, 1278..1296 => -2.3 yr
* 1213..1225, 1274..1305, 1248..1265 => 2.6 yr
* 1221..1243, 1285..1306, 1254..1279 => 2.7 yr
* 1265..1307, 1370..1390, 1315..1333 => 1.7 yr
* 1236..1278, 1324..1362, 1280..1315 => -4.6 yr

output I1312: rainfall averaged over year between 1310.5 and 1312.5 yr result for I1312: 11.6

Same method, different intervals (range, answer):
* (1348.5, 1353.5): 11.5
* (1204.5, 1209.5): 9.96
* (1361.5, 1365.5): 11.7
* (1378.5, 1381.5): 12.2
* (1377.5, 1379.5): 12.4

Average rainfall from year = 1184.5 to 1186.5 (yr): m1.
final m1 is 10.1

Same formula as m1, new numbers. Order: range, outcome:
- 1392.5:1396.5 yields 13.3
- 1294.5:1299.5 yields 12.4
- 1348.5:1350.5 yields 11.4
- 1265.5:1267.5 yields 10.3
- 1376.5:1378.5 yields 12.4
